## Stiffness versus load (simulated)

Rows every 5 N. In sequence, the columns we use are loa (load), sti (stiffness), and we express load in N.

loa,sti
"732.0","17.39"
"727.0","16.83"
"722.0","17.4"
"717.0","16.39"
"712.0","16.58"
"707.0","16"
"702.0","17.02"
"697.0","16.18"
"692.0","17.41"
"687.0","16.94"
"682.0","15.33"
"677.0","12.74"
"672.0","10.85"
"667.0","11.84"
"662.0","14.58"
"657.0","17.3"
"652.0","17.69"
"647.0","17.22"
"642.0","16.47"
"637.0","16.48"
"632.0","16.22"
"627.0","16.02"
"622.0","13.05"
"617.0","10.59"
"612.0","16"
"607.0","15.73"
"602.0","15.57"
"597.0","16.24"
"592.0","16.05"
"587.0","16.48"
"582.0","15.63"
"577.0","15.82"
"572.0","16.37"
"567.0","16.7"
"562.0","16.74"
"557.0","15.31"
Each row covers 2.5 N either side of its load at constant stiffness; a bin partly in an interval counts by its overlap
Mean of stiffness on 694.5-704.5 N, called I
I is 16.6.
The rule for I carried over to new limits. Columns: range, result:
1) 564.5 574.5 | 16.5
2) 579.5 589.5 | 16.1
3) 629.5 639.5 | 16.4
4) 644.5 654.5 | 17.5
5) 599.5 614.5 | 15.8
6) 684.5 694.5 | 17.2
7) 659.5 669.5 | 13.2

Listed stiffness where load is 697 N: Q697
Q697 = 16.18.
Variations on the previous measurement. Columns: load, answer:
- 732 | 17.39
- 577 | 15.82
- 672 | 10.85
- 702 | 17.02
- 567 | 16.7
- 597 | 16.24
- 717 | 16.39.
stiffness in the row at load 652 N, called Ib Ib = 17.69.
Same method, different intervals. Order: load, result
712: 16.58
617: 10.59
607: 15.73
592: 16.05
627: 16.02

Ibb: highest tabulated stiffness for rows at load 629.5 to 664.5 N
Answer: 17.69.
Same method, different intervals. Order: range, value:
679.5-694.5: 17.41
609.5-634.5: 16.22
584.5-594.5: 16.48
